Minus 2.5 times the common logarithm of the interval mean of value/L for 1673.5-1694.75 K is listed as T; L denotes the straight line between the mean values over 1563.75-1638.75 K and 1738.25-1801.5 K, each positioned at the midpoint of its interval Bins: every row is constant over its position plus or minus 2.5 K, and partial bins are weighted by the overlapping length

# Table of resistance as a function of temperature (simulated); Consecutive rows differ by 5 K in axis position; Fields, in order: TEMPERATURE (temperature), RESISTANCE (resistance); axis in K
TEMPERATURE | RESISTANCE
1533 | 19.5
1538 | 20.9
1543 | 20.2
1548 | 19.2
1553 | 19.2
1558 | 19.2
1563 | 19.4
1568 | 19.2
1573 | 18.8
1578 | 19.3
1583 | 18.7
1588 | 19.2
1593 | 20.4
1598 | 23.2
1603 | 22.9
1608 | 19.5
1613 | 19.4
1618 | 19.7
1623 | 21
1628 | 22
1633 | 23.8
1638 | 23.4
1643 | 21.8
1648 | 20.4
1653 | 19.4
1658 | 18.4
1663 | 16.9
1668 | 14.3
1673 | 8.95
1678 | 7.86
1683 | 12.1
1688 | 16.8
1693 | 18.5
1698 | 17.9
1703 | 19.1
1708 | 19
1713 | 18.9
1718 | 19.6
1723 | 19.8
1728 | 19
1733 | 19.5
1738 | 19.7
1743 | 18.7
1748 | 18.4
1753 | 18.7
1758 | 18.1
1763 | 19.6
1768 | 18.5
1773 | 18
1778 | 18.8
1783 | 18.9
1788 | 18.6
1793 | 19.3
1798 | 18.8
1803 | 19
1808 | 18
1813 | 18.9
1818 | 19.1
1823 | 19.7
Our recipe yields 0.43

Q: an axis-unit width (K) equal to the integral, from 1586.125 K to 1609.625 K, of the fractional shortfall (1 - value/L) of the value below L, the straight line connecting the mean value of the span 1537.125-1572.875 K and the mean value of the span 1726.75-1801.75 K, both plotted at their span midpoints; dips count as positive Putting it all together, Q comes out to -2.16 K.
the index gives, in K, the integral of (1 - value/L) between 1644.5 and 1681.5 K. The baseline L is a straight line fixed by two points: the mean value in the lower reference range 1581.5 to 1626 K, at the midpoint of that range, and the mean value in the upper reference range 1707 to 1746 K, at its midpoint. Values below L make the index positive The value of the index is 8.7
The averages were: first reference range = 20.5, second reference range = 19.3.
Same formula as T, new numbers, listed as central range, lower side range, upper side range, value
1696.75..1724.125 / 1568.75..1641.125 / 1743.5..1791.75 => 0.02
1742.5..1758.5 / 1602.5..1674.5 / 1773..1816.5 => 0.03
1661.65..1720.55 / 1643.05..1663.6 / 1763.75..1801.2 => 0.21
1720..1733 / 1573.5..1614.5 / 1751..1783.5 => -0.02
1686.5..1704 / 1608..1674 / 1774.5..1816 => 0.07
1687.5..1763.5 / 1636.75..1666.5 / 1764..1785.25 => 0.01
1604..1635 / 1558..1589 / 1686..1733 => -0.11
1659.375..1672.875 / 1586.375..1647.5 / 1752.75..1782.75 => 0.36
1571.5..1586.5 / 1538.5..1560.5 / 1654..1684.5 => -0.05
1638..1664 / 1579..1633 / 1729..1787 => 0.01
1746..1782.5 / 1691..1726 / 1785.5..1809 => 0.01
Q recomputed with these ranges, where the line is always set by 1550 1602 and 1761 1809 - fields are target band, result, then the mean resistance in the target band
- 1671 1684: 6.67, 9.38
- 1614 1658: -3.91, 21.2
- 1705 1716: 0.07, 19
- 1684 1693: 1.28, 16.5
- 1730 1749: -0.15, 19.1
